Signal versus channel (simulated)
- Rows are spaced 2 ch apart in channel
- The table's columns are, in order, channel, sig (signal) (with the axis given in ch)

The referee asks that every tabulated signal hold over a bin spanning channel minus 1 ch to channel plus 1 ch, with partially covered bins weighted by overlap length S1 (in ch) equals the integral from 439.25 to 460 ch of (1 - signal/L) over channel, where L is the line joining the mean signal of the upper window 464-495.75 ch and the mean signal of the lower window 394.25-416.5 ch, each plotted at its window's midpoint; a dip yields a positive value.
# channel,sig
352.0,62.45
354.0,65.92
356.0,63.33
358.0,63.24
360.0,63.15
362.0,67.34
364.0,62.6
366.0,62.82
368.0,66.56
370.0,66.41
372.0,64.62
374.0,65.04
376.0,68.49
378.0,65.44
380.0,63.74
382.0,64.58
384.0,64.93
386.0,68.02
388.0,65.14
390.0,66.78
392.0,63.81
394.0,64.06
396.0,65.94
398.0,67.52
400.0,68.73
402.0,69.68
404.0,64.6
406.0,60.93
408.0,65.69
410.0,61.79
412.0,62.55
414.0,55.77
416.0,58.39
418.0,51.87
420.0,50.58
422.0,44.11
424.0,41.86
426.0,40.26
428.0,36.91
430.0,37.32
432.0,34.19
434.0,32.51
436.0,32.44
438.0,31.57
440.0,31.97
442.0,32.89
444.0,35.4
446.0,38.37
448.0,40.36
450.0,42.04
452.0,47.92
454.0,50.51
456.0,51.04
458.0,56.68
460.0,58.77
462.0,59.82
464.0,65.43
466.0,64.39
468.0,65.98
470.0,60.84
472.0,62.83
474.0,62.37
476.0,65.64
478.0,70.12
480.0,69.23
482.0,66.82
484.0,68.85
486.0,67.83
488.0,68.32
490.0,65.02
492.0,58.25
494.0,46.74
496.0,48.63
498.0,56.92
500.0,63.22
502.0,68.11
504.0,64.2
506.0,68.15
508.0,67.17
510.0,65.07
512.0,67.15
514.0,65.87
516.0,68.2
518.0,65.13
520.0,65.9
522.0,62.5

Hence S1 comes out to 6.6 ch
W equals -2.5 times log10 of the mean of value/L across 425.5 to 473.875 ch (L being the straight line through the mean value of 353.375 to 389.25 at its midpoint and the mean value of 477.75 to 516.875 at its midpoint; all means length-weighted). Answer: 0.35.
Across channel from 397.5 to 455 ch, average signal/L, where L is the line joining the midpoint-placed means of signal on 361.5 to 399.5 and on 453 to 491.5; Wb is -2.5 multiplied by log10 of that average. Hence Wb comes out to 0.33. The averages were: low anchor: 65.5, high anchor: 63.1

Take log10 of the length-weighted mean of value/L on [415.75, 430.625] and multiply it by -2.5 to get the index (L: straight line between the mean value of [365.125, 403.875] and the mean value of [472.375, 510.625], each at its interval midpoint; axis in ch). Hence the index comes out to 0.41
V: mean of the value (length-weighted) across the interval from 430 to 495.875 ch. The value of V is 53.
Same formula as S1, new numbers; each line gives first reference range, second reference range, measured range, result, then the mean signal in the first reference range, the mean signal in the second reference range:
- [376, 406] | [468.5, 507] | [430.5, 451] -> 9.31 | 65.8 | 63.3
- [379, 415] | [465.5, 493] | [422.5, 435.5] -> 5.55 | 64.7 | 65.5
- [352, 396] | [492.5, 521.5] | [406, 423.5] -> 2.22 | 65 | 62.8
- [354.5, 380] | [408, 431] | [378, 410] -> -4.69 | 64.9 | 49.9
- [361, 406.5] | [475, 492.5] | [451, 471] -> 2.55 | 65.6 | 66.9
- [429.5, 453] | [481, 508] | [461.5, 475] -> -3.72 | 36.4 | 62.6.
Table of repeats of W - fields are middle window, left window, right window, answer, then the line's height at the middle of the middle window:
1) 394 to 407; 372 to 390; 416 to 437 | -0.197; 55.1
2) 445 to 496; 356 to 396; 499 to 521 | 0.124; 65.9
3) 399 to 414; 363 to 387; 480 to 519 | 0.011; 64.9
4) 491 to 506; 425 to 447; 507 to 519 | 0.035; 60.5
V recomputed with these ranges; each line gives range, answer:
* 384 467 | 52.3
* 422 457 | 38.8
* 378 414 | 64.9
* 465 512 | 63.8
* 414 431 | 45.8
